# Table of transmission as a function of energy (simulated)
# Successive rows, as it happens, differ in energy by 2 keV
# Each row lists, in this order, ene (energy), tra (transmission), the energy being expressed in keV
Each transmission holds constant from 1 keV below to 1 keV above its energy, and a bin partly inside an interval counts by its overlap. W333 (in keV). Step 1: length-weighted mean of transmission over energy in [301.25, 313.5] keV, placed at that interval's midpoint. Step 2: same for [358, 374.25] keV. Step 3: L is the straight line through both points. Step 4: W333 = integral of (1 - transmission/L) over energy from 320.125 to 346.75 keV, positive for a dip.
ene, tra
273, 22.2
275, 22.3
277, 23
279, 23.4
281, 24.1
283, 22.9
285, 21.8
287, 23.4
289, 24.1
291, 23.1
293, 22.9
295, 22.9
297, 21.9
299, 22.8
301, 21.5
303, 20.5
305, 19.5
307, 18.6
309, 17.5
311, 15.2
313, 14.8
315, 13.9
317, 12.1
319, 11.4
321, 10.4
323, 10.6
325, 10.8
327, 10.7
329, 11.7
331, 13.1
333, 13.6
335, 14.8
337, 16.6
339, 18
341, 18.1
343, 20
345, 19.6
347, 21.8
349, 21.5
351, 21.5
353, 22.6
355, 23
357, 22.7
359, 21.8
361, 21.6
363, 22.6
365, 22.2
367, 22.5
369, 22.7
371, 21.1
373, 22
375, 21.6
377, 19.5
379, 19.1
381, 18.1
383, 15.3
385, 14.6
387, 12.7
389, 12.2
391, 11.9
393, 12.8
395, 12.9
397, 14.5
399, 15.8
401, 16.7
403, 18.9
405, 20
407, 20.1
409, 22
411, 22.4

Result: 7.0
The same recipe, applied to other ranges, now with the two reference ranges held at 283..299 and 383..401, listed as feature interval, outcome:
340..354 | -2.34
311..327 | 6.48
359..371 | -4.48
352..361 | -2.92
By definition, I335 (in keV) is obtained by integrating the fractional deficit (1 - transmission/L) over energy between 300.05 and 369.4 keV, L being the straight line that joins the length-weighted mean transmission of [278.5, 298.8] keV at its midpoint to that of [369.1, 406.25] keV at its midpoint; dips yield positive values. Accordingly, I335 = 7.76 keV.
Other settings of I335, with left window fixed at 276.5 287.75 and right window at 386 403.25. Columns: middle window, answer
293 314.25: 1.8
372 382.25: -3.0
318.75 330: 5.0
